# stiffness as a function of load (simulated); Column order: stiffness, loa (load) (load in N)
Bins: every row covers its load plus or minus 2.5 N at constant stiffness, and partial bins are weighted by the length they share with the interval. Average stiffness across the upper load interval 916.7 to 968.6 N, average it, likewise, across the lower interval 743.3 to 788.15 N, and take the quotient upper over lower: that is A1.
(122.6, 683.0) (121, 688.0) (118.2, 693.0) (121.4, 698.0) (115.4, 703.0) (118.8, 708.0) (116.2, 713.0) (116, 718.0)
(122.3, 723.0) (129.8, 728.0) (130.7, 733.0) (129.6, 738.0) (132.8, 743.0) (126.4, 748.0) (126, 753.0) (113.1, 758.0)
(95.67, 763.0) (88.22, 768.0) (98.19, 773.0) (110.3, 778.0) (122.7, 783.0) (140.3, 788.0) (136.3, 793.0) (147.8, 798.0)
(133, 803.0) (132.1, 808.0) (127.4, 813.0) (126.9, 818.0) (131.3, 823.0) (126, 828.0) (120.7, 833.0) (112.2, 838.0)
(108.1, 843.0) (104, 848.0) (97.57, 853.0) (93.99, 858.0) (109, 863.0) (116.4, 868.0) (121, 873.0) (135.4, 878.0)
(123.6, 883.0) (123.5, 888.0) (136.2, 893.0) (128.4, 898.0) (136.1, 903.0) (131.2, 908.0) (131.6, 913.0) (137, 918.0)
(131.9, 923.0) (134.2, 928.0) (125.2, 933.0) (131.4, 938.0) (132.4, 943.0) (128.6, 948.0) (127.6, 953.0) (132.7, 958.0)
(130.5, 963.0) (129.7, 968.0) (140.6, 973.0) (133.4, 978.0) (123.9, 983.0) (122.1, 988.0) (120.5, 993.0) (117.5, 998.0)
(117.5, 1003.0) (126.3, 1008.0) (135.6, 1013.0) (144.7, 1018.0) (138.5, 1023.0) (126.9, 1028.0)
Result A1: 1.2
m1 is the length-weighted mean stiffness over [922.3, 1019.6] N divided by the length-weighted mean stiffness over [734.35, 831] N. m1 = 1.0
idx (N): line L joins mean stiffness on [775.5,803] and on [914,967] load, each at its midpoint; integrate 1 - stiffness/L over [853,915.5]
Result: 4.04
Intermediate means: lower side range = 132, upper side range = 131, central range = 123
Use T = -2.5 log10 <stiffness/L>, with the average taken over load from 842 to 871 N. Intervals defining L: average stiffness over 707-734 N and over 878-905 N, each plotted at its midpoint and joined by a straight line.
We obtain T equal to 0.219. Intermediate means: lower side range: 122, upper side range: 130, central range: 105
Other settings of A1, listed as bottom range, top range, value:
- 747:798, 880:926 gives 1.12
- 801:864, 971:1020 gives 1.09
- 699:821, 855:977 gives 1.04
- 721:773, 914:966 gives 1.11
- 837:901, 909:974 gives 1.13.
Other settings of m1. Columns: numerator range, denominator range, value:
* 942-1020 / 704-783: 1.10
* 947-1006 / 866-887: 1.02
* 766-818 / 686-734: 1.03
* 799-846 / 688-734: 1.03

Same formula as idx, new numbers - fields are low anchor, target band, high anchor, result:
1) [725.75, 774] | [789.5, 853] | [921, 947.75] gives -1.1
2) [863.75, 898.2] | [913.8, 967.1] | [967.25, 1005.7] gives -2.4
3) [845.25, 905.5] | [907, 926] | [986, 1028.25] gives -1.8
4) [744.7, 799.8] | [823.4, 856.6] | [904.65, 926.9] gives 3.5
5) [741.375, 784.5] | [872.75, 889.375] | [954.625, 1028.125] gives -0.8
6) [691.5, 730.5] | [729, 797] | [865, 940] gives 1.3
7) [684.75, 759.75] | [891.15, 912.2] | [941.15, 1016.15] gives -1.1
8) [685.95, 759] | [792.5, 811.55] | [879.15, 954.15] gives -1.6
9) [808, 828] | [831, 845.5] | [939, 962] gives 1.7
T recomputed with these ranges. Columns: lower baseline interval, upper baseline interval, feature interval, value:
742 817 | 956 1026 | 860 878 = 0.07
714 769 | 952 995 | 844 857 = 0.23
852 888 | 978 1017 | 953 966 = -0.08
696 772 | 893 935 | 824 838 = 0.03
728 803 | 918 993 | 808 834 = -0.03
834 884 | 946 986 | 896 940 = -0.08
